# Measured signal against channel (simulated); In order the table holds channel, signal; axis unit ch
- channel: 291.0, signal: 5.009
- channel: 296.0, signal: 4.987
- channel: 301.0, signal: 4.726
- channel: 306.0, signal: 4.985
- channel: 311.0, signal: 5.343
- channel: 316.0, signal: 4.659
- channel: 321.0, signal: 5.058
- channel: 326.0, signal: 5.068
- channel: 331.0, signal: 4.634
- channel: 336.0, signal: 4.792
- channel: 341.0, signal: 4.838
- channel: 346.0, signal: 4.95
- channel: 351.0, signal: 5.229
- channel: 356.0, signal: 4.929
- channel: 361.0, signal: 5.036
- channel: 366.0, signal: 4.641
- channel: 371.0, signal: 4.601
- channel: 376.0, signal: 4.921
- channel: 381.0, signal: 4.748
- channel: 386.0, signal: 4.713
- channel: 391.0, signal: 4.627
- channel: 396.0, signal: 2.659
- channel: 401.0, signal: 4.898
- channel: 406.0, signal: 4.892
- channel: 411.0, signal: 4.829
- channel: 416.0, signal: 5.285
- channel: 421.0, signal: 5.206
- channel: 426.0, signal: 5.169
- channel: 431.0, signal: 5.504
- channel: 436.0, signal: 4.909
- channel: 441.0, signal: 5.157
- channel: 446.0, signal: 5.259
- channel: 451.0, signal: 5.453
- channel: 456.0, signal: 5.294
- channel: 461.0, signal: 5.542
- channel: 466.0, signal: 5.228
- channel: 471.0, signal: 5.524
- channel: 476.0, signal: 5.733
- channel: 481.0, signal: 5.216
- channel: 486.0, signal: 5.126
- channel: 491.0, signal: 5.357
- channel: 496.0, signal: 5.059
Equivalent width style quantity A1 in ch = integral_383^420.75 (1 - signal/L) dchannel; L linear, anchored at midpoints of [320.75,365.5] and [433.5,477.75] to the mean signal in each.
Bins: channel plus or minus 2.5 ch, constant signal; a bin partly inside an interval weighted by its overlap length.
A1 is 4.0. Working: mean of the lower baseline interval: 4.93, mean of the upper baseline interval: 5.34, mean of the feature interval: 4.6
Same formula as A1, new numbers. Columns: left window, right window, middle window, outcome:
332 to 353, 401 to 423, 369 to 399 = 3.63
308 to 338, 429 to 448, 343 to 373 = 0.65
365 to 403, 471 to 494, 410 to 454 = -2.75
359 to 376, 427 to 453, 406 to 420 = 0.08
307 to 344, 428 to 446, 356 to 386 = 1.41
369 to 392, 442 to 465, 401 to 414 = 0.21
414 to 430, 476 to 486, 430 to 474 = -0.27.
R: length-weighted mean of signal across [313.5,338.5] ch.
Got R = 4.84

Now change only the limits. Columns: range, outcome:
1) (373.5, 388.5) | 4.79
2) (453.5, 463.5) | 5.42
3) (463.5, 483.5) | 5.43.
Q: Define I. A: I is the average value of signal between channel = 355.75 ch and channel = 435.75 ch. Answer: 4.79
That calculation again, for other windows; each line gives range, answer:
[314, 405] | 4.73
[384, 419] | 4.56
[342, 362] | 5.02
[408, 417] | 5.01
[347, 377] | 4.89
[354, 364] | 4.97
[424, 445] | 5.19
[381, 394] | 4.61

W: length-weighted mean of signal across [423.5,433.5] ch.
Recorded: 5.34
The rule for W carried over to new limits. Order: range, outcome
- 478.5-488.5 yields 5.17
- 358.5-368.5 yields 4.84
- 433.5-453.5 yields 5.19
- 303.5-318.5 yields 5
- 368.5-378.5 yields 4.76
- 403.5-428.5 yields 5.08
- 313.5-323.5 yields 4.86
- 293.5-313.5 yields 5.01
